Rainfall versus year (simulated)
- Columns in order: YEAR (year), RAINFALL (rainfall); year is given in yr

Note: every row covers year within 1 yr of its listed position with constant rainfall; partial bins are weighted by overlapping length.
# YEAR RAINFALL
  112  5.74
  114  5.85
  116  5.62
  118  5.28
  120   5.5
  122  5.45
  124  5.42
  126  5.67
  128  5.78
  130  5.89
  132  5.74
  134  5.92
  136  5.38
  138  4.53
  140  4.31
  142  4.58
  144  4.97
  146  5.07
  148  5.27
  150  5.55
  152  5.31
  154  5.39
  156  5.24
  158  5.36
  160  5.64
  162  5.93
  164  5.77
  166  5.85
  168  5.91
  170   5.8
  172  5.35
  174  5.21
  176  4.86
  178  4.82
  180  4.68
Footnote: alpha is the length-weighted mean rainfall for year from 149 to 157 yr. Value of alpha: 5.37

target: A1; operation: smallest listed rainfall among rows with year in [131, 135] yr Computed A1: 5.74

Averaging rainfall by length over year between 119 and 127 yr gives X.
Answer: 5.51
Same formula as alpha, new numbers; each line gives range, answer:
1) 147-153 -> 5.38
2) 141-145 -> 4.78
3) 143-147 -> 5.02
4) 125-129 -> 5.72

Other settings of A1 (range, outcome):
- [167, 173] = 5.35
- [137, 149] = 4.31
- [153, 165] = 5.24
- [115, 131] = 5.28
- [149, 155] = 5.31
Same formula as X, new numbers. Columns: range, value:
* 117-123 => 5.41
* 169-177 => 5.3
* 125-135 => 5.8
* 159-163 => 5.79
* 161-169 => 5.86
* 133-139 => 5.28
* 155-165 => 5.59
